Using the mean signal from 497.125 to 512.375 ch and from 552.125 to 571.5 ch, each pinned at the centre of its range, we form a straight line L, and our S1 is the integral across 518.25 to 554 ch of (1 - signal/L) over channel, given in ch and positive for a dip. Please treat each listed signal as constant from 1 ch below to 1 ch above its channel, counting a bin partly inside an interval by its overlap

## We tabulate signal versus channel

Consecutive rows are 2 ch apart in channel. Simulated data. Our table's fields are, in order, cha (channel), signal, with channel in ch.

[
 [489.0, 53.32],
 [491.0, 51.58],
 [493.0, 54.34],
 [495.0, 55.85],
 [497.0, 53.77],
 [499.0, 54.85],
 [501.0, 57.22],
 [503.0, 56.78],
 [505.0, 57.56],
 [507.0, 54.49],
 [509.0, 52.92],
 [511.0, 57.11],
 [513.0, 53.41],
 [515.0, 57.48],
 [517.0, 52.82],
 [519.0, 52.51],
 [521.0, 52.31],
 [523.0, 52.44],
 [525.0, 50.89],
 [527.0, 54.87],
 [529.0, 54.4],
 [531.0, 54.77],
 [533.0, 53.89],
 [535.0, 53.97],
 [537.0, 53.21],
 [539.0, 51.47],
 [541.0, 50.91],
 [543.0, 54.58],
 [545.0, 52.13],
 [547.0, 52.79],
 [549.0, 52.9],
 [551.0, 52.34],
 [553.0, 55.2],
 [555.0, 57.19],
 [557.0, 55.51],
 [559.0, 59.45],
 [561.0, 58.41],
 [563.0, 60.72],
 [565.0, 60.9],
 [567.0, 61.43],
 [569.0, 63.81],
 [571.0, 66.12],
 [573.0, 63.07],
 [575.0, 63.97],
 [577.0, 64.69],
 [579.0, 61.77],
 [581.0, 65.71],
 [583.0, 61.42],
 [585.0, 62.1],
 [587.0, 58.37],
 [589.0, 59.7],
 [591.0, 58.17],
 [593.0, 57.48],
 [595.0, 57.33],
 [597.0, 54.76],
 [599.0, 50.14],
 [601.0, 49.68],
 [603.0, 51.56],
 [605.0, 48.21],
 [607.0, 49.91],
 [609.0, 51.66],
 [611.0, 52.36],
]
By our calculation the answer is 3.0 ch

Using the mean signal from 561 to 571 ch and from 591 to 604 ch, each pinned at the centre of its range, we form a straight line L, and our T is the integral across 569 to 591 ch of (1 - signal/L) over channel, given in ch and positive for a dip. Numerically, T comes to -1.6 ch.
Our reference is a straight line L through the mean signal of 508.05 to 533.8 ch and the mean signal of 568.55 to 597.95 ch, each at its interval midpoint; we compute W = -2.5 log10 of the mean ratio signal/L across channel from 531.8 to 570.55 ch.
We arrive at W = 0.03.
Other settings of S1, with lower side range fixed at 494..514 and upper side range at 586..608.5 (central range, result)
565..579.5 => -2.40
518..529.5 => 0.47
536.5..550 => 0.56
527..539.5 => 0.27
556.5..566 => -0.80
